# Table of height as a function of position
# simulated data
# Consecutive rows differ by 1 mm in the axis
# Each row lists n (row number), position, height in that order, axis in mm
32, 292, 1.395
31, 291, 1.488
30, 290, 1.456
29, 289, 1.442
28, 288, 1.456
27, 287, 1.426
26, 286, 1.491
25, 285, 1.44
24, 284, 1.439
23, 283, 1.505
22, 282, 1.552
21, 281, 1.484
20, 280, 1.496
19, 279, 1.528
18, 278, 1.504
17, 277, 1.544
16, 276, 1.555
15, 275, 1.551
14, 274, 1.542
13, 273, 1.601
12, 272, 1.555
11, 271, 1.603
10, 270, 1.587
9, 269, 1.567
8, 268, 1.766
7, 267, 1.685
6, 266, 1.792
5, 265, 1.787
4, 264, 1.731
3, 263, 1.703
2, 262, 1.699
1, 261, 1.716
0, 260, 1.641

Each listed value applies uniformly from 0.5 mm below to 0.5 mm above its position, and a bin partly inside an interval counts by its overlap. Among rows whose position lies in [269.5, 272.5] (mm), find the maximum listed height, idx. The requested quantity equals 1.603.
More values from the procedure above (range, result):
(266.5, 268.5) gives 1.766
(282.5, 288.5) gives 1.505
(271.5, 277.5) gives 1.601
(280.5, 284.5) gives 1.552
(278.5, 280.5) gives 1.528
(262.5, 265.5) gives 1.787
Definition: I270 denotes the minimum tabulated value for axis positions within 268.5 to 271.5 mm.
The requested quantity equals 1.567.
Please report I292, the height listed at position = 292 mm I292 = 1.395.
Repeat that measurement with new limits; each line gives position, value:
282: 1.552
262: 1.699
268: 1.766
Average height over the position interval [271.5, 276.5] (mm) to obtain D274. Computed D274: 1.56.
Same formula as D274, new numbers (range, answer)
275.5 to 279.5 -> 1.53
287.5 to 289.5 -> 1.45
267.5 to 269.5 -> 1.67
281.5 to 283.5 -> 1.53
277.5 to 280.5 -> 1.51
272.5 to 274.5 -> 1.57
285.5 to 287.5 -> 1.46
